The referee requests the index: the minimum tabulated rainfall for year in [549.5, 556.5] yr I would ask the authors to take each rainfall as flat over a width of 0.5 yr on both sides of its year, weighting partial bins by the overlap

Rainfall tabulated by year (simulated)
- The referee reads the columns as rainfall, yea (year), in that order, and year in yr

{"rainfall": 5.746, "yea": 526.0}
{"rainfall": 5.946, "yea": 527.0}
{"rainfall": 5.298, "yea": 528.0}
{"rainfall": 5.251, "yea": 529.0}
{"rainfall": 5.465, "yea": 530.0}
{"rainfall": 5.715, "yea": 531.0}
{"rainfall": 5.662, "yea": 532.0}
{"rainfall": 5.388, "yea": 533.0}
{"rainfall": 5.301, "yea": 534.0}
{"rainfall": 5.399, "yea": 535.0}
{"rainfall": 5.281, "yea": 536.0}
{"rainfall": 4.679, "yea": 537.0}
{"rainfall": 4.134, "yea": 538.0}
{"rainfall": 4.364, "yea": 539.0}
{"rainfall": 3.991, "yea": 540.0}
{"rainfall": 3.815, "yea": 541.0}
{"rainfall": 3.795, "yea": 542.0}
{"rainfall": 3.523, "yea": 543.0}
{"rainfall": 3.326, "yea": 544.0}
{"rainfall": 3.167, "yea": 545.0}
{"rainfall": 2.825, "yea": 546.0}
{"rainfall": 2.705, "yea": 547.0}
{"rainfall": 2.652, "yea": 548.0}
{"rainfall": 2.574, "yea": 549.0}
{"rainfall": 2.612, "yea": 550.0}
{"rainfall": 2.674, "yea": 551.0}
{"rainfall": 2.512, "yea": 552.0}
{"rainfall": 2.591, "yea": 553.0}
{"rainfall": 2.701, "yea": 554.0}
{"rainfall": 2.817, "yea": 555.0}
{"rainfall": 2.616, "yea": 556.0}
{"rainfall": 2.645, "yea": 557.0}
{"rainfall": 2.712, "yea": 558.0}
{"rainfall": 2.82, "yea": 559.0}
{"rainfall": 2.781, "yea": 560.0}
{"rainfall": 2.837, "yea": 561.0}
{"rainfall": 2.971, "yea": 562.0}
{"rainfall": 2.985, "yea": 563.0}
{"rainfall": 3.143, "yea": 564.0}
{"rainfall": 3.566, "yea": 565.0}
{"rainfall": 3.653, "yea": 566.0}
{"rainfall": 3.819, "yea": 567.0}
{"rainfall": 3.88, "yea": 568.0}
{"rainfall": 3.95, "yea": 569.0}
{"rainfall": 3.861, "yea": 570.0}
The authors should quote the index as 2.512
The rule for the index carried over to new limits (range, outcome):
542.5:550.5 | 2.574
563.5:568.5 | 3.143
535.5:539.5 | 4.134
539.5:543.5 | 3.523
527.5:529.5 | 5.251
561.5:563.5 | 2.971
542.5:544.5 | 3.326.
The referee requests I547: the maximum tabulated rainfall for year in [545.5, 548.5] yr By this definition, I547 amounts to 2.825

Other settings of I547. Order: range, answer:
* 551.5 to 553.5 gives 2.591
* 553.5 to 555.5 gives 2.817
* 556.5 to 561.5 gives 2.837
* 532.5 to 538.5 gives 5.399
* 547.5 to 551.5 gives 2.674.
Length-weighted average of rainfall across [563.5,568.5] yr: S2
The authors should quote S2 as 3.61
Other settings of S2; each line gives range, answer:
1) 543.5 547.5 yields 3.01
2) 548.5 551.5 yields 2.62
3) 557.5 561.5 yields 2.79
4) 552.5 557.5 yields 2.67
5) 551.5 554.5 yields 2.6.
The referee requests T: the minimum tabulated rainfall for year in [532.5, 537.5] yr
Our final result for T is 4.679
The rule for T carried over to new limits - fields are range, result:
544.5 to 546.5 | 2.825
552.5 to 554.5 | 2.591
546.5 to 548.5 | 2.652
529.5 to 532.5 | 5.465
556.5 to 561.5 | 2.645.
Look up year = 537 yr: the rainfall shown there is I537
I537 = 4.679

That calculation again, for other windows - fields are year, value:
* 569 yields 3.95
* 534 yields 5.301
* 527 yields 5.946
